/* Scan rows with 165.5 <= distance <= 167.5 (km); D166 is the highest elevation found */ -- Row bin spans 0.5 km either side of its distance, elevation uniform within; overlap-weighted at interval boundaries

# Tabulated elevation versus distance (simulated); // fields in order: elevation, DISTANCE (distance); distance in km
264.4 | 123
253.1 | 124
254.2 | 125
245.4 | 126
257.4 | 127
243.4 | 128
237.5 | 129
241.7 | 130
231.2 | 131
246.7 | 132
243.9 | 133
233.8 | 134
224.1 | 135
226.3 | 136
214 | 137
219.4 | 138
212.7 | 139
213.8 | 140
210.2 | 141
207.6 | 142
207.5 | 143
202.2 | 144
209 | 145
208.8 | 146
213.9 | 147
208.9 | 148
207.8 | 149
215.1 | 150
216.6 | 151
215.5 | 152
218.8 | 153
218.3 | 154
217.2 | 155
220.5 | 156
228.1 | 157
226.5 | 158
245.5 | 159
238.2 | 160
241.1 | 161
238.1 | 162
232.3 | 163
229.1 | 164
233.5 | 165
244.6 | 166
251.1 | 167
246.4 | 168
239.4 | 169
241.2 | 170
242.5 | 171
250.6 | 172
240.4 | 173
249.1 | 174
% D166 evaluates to 251.1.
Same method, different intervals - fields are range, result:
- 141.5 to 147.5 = 213.9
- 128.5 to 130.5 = 241.7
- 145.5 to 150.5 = 215.1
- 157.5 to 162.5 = 245.5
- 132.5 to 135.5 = 243.9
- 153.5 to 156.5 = 220.5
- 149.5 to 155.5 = 218.8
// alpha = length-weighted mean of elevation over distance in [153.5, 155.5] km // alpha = 218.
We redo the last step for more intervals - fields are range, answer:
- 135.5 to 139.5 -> 218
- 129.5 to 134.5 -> 239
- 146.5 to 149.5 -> 210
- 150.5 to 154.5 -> 217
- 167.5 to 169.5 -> 243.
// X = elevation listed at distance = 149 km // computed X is 207.8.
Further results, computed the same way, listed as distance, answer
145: 209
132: 246.7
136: 226.3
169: 239.4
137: 214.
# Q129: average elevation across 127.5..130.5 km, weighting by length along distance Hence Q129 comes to 241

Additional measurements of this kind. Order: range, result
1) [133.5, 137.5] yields 225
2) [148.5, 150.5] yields 211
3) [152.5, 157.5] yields 221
